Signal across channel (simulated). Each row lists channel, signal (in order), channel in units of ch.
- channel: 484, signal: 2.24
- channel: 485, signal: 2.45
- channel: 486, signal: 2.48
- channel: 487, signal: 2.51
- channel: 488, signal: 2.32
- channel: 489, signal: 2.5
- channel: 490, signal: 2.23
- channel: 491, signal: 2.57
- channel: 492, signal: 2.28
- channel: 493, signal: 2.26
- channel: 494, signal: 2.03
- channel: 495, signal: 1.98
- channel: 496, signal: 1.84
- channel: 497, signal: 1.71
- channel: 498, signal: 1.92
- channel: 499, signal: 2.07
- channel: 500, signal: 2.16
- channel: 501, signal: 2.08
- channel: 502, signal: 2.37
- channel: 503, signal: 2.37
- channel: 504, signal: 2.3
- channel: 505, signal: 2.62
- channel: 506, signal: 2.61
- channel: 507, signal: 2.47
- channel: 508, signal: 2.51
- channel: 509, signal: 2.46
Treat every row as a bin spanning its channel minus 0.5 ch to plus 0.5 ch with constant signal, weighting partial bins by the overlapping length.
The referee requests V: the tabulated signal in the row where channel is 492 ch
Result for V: 2.28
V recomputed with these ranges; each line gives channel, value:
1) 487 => 2.51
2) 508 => 2.51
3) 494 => 2.03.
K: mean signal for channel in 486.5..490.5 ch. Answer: 2.39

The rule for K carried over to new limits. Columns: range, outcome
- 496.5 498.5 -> 1.81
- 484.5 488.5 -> 2.44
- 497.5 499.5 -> 1.99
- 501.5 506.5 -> 2.45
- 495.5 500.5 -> 1.94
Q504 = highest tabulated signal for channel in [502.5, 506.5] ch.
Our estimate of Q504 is 2.62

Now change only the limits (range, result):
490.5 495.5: 2.57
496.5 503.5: 2.37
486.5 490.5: 2.51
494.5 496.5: 1.98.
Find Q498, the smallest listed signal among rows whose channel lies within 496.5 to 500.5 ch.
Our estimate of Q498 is 1.71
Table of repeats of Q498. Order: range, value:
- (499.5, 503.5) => 2.08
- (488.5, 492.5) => 2.23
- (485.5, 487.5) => 2.48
